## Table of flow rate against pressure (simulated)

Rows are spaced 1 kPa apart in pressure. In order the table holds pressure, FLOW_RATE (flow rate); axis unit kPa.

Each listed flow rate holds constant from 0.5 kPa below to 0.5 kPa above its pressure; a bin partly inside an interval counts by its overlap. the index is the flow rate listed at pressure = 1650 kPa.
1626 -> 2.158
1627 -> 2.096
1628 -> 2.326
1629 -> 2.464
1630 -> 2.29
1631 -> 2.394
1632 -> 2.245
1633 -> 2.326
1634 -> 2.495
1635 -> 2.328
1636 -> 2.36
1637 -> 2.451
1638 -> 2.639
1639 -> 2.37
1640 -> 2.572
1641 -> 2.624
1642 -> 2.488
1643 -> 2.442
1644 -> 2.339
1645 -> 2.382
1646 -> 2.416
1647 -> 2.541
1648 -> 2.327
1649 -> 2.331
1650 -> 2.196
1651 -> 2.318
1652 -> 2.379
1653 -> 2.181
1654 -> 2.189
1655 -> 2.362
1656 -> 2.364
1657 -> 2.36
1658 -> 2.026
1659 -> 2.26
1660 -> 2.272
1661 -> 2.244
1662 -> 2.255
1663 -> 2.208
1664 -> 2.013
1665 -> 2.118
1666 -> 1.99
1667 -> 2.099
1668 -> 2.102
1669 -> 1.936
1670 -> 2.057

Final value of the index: 2.196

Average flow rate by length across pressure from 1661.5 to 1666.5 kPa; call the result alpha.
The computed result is 2.12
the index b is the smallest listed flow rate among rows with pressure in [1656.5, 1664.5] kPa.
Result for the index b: 2.013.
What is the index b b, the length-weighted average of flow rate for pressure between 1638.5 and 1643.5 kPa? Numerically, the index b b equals 2.5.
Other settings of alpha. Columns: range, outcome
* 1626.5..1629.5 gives 2.3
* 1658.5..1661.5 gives 2.26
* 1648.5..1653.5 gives 2.28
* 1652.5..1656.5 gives 2.27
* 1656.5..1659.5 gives 2.22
